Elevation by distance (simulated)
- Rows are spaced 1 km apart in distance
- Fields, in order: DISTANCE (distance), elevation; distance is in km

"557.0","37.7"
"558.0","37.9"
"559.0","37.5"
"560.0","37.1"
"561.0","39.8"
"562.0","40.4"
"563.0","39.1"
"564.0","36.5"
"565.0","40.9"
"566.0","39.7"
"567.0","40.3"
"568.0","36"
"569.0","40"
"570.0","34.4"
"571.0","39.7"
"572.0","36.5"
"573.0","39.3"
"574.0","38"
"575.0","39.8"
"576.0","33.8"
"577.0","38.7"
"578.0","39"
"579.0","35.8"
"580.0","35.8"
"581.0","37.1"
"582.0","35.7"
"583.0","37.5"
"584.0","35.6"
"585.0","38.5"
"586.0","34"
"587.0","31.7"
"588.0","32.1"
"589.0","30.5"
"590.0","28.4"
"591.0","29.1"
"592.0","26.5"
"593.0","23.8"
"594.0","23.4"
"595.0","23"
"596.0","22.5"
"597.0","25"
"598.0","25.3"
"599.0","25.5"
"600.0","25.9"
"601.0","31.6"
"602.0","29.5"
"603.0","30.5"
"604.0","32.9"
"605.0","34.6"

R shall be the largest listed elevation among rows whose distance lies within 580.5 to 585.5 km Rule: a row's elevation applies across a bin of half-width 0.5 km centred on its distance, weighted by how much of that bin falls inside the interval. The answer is 38.5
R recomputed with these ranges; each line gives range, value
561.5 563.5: 40.4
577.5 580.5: 39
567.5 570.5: 40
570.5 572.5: 39.7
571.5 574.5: 39.3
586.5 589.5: 32.1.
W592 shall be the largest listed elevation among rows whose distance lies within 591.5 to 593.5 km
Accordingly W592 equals 26.5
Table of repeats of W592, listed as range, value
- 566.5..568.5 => 40.3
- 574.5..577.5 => 39.8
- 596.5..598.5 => 25.3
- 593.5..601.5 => 31.6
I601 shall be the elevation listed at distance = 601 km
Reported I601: 31.6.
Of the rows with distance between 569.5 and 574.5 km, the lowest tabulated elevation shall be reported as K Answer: 34.4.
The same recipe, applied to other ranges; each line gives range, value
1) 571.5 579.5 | 33.8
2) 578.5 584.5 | 35.6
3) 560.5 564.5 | 36.5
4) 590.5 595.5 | 23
